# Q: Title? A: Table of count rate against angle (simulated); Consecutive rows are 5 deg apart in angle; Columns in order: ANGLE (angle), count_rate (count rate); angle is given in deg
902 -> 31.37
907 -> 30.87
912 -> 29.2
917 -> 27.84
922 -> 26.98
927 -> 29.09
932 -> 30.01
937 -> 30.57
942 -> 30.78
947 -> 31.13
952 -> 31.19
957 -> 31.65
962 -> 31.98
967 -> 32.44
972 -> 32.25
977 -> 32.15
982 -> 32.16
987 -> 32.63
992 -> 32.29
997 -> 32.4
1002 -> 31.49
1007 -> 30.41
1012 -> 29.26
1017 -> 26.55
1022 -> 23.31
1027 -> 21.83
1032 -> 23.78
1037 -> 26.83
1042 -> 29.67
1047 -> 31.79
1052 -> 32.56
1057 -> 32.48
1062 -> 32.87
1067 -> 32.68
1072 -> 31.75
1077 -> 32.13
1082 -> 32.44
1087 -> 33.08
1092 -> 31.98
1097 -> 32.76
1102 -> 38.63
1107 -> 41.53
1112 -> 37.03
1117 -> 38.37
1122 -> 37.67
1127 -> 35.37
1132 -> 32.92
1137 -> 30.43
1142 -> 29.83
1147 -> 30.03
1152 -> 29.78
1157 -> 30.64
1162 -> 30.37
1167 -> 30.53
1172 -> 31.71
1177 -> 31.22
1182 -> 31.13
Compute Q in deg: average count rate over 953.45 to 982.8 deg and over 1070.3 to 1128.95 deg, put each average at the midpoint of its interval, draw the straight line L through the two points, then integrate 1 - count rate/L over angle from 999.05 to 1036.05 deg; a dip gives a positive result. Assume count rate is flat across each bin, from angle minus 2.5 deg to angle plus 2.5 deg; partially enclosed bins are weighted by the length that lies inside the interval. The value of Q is 7.24 deg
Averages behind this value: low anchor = 32.1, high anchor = 35.3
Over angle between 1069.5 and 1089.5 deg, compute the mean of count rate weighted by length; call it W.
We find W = 32.4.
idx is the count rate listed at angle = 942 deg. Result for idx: 30.78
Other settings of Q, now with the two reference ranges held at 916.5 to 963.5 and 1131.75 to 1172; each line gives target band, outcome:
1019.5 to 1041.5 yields 4.25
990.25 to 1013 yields -0.74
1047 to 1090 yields -2.94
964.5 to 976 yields -0.80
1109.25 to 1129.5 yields -4.46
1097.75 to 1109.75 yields -3.36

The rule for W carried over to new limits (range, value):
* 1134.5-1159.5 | 30.1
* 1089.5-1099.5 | 32.4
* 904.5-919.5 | 29.3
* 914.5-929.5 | 28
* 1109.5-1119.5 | 37.7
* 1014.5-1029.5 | 23.9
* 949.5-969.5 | 31.8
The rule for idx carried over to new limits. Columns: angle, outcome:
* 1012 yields 29.26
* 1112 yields 37.03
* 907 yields 30.87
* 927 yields 29.09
